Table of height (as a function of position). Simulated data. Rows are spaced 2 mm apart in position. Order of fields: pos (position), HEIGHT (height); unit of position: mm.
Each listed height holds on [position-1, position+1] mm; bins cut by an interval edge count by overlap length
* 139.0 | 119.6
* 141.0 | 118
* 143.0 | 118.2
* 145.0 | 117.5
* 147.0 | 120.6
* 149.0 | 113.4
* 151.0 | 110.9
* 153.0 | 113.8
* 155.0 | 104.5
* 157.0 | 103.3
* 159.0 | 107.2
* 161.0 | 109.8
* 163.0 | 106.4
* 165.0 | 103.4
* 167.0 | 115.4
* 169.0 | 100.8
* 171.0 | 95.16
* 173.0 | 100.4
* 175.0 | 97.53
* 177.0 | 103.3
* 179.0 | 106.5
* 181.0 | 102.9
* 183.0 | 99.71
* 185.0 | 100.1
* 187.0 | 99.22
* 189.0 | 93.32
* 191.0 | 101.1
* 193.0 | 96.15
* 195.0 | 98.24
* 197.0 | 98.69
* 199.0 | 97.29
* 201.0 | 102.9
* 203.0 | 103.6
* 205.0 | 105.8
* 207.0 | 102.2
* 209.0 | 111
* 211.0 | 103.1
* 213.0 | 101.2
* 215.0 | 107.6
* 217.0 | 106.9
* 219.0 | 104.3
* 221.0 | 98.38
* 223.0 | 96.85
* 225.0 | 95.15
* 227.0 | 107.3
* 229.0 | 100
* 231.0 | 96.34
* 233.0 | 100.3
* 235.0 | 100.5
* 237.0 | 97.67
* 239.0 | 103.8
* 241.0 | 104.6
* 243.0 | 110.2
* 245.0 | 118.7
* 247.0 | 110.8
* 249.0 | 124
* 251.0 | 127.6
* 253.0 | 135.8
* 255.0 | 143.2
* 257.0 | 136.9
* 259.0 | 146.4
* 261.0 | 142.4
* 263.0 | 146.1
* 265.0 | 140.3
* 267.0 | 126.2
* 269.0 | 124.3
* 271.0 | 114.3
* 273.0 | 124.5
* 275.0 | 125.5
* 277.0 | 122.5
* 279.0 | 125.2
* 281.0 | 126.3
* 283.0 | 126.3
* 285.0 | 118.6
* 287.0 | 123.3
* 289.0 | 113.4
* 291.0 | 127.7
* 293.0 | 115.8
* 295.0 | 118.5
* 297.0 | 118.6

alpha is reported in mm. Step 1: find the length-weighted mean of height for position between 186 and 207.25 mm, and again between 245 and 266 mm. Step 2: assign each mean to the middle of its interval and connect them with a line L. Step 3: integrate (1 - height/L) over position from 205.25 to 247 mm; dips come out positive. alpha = 4.8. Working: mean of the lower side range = 99.8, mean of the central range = 104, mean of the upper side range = 135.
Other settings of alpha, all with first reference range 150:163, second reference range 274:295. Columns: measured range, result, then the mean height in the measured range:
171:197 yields 2.7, 99.6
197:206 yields 0.9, 102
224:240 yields 2.2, 100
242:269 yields -2.7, 131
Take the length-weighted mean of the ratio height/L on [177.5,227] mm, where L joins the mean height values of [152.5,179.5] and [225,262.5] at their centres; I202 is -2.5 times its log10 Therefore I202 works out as 0.090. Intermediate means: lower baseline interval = 105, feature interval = 101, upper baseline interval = 117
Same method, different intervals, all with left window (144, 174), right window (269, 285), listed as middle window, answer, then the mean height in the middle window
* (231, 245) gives 0.14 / 104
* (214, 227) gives 0.14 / 102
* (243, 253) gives -0.01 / 121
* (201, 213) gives 0.10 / 105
